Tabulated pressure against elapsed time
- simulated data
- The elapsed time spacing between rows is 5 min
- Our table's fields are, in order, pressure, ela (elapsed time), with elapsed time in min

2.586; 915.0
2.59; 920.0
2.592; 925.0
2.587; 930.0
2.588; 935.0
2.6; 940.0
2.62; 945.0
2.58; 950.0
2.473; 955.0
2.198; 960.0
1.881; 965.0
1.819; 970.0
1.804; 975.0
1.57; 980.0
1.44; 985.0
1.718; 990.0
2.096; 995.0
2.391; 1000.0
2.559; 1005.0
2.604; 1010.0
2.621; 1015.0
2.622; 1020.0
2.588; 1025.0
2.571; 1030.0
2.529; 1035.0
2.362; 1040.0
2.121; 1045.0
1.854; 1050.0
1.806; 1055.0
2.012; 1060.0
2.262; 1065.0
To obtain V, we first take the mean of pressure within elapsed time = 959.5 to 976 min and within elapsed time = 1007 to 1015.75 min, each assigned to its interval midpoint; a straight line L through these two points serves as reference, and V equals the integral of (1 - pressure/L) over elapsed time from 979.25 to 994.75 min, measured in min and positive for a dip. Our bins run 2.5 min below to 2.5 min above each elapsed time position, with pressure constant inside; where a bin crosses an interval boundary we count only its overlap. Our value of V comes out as 4.0 min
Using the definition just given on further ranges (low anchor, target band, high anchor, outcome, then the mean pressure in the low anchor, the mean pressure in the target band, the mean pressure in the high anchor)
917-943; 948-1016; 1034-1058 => 7.4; 2.59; 2.11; 2.11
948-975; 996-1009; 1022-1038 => -0.3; 2.15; 2.45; 2.56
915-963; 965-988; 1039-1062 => 6.6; 2.53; 1.68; 2.01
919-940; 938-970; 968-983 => -3.2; 2.59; 2.34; 1.72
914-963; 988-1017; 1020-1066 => 0.3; 2.53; 2.34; 2.25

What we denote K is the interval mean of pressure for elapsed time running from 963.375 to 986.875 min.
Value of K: 1.7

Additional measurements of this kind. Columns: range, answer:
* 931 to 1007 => 2.16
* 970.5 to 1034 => 2.21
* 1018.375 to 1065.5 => 2.27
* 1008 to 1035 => 2.59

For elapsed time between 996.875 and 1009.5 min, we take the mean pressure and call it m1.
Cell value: 2.48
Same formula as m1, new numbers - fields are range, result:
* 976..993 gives 1.61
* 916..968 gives 2.47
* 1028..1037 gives 2.55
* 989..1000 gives 2.04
